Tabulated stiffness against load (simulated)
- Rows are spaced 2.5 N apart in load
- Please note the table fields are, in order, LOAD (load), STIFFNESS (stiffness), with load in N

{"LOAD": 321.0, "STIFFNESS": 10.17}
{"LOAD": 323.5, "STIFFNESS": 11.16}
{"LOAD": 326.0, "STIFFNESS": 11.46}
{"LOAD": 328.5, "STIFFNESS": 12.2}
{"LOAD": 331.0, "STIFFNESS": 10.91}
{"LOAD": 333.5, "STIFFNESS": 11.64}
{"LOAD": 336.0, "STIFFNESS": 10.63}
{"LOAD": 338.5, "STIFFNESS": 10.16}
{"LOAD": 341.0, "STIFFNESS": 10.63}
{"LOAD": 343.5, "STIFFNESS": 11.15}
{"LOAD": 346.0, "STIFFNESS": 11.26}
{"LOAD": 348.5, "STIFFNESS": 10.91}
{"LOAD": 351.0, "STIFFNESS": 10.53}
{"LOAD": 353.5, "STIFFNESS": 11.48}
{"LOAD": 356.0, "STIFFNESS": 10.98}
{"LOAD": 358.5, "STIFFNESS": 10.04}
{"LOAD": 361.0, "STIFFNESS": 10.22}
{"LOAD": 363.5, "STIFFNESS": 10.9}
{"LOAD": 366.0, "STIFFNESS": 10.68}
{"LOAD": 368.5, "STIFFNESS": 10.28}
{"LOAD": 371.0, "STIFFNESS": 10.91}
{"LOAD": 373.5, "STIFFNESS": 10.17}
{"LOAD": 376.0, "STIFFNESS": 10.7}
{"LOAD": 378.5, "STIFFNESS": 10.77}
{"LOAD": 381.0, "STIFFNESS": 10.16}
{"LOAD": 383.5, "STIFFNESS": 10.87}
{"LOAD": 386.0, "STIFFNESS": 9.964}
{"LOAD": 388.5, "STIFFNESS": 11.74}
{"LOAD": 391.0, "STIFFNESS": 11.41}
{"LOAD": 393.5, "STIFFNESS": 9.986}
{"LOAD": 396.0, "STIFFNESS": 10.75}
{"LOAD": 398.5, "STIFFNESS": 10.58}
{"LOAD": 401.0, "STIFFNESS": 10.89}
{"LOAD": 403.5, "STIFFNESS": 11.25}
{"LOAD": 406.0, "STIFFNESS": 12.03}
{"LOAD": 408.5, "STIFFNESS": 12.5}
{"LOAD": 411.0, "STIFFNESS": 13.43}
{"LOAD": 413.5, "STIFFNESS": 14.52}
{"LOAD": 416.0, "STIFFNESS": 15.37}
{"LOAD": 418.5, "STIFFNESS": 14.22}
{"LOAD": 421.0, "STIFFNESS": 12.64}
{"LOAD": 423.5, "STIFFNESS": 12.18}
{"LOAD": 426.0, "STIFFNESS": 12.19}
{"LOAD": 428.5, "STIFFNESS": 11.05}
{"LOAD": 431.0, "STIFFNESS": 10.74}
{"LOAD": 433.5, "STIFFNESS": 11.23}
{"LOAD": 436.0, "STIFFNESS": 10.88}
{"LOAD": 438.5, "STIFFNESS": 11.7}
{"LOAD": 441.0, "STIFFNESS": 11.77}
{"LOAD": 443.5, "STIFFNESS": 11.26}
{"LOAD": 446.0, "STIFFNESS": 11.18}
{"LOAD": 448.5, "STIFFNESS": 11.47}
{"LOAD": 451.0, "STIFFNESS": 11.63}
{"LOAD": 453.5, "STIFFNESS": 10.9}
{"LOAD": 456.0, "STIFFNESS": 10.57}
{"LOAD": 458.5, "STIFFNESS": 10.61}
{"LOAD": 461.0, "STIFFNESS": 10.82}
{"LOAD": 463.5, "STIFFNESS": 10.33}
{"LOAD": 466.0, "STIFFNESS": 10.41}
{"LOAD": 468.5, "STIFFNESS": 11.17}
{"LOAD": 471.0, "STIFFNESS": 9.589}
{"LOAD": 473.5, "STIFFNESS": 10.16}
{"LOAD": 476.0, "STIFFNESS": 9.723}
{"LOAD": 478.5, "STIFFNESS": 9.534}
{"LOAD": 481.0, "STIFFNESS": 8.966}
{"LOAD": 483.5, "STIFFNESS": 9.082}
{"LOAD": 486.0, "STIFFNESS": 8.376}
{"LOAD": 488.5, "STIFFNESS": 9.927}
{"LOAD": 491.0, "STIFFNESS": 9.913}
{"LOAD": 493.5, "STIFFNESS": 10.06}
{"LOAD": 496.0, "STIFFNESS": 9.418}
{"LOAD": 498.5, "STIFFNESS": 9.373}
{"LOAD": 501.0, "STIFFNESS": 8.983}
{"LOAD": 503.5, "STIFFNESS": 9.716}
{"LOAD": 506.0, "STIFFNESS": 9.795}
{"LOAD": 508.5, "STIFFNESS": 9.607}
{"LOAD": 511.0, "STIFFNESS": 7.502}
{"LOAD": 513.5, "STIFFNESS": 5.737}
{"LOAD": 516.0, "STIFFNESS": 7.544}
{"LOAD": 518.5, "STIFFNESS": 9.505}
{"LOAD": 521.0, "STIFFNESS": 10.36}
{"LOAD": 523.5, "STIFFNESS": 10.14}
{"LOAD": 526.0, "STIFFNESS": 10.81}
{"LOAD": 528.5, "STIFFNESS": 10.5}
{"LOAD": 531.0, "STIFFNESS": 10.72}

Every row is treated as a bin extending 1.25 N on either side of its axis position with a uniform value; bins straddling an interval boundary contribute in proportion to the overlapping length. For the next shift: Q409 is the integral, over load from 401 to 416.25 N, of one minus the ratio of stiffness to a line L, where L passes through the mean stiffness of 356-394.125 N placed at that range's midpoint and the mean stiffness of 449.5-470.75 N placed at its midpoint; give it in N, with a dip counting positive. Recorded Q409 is -3.1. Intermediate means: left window 10.6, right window 10.8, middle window 12.9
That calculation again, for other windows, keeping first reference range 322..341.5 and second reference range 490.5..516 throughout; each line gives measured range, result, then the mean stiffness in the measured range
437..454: -3.14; 11.4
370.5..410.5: -2.40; 11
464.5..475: -1.10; 10.3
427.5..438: -1.30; 11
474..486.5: -0.05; 9.24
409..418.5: -3.97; 14.3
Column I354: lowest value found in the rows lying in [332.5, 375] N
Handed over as 10.04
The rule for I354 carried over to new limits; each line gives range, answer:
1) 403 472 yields 9.589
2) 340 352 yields 10.53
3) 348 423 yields 9.964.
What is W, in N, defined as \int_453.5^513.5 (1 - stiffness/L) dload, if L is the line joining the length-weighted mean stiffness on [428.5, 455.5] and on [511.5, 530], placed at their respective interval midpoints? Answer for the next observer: 3.0 N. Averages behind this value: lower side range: 11.2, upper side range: 9.18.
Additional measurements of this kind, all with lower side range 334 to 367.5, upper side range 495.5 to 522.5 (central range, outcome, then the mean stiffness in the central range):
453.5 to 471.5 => -2.2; 10.6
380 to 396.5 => -0.6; 10.7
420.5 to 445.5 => -4.5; 11.5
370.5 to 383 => -0.1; 10.5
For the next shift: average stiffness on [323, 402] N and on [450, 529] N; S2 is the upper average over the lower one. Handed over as 0.9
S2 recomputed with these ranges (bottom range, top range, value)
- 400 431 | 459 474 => 0.83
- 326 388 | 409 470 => 1.09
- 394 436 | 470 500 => 0.78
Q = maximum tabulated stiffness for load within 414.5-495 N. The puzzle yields 15.37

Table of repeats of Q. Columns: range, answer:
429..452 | 11.77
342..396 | 11.74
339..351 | 11.26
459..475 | 11.17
